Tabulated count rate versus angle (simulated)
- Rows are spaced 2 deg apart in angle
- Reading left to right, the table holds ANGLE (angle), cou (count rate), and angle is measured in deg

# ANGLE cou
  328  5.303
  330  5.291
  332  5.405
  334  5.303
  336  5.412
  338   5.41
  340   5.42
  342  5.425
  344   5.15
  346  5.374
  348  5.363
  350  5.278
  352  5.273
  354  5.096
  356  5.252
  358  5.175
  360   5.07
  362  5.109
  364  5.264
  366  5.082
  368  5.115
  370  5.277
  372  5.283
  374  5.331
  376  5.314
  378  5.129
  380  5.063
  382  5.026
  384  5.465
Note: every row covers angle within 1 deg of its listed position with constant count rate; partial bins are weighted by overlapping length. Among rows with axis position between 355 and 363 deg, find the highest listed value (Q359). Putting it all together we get 5.252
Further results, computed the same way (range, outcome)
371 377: 5.331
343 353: 5.374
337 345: 5.425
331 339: 5.412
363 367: 5.264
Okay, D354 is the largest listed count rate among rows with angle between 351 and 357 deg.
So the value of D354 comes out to 5.273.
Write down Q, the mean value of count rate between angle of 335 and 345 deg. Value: 5.36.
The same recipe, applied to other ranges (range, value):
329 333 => 5.35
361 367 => 5.15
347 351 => 5.32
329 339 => 5.36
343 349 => 5.3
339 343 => 5.42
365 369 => 5.1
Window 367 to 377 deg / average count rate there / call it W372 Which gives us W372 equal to 5.26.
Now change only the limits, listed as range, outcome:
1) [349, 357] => 5.22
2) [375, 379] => 5.22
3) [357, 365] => 5.15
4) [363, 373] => 5.2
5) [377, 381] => 5.1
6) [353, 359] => 5.17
